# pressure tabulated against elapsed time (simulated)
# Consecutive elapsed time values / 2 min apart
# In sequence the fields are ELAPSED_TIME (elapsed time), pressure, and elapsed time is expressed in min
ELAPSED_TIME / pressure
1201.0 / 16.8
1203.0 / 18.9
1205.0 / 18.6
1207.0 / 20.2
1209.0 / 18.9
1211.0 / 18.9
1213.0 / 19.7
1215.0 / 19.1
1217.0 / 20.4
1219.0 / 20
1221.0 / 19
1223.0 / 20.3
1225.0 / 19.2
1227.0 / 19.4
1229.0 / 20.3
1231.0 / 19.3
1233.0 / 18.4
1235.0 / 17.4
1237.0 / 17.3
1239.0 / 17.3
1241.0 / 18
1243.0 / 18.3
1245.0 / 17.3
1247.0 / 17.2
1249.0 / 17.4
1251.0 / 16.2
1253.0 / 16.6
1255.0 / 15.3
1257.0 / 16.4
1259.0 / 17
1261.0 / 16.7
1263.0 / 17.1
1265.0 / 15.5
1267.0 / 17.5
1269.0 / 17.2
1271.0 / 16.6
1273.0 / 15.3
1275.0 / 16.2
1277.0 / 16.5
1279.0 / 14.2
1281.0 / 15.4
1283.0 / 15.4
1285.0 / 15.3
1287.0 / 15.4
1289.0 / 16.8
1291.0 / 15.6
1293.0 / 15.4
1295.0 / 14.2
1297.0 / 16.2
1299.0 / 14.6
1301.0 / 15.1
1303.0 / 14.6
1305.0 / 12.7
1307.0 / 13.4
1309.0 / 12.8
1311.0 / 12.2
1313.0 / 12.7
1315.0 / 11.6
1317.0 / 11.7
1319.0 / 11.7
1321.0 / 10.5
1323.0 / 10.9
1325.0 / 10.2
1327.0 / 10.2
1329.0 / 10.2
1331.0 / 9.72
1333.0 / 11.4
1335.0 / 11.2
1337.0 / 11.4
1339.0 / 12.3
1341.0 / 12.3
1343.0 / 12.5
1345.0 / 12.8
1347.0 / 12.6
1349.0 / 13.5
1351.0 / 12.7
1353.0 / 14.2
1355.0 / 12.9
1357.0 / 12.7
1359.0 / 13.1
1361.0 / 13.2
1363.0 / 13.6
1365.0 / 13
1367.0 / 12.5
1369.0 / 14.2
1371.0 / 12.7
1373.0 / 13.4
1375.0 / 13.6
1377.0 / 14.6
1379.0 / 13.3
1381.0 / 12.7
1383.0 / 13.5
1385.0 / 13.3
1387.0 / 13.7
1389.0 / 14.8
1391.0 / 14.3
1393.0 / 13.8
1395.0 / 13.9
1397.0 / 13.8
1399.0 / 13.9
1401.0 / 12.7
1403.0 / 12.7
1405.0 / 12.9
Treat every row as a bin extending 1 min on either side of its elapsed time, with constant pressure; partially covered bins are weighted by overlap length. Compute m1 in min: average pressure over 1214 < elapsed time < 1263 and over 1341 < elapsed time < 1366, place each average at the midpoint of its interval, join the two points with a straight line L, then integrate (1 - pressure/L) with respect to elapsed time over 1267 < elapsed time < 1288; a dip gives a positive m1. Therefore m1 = 0.7 min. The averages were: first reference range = 18.1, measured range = 15.8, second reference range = 13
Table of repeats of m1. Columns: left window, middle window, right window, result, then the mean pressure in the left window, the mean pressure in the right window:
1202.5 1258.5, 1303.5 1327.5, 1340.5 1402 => 5.6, 18.4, 13.4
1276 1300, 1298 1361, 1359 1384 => 9.2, 15.4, 13.3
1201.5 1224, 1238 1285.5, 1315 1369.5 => 0.3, 19.4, 12.1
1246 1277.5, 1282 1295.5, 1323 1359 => -0.5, 16.5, 11.9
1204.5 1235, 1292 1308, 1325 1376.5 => 0.7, 19.4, 12.5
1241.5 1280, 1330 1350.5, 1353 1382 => 3.1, 16.6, 13.3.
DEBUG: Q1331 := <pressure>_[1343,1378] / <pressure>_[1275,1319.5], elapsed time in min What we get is 0.92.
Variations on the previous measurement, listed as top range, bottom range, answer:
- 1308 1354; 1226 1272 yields 0.68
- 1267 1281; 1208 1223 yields 0.82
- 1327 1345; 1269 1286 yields 0.73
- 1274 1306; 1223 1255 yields 0.85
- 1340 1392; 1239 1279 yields 0.80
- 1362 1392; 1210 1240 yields 0.71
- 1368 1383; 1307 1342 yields 1.18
